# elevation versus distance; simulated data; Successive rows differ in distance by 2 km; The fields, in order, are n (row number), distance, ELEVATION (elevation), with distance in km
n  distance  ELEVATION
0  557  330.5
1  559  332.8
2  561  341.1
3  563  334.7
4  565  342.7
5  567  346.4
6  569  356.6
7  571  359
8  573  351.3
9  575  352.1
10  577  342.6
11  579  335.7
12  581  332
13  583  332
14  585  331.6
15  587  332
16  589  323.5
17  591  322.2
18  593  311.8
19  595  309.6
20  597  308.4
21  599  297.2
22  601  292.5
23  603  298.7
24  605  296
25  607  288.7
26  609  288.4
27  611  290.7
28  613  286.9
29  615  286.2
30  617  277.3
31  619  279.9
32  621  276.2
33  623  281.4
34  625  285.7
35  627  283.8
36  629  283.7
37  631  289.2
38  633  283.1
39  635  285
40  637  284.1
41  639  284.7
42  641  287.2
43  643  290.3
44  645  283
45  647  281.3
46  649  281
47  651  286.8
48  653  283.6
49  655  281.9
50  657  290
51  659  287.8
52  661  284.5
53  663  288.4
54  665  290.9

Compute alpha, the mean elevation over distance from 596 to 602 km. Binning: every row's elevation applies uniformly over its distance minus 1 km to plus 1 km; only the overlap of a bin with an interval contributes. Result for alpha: 299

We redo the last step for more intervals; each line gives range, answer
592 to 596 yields 311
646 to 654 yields 283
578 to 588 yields 333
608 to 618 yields 286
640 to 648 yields 285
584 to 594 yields 324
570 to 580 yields 348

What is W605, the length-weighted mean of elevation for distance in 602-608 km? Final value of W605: 294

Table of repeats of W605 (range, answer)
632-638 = 284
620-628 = 282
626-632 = 286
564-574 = 351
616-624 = 279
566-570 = 352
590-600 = 310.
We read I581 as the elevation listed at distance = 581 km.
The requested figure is 332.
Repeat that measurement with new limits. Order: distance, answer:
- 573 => 351.3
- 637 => 284.1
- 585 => 331.6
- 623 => 281.4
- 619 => 279.9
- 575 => 352.1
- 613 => 286.9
